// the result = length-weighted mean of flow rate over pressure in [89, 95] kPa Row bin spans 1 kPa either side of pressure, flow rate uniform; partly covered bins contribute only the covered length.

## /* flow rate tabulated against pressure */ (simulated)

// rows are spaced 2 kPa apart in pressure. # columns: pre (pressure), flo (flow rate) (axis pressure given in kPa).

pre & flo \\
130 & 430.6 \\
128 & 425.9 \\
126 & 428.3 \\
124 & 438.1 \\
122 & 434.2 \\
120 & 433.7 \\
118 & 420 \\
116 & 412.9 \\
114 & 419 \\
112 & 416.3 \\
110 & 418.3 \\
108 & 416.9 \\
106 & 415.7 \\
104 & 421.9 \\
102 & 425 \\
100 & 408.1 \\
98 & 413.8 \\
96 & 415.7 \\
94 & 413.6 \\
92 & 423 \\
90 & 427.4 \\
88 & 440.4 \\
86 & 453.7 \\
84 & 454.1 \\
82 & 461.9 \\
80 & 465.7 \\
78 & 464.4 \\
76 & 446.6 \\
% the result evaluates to 421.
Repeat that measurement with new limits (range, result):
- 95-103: 416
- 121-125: 436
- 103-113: 418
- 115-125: 428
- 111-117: 416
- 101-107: 421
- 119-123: 434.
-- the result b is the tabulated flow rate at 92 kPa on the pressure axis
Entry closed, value 423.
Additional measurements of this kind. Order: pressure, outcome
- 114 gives 419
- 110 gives 418.3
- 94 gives 413.6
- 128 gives 425.9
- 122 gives 434.2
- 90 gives 427.4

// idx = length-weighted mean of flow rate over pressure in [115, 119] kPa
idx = 416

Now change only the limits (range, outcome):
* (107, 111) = 418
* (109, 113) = 417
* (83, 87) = 454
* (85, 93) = 436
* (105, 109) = 416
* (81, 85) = 458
